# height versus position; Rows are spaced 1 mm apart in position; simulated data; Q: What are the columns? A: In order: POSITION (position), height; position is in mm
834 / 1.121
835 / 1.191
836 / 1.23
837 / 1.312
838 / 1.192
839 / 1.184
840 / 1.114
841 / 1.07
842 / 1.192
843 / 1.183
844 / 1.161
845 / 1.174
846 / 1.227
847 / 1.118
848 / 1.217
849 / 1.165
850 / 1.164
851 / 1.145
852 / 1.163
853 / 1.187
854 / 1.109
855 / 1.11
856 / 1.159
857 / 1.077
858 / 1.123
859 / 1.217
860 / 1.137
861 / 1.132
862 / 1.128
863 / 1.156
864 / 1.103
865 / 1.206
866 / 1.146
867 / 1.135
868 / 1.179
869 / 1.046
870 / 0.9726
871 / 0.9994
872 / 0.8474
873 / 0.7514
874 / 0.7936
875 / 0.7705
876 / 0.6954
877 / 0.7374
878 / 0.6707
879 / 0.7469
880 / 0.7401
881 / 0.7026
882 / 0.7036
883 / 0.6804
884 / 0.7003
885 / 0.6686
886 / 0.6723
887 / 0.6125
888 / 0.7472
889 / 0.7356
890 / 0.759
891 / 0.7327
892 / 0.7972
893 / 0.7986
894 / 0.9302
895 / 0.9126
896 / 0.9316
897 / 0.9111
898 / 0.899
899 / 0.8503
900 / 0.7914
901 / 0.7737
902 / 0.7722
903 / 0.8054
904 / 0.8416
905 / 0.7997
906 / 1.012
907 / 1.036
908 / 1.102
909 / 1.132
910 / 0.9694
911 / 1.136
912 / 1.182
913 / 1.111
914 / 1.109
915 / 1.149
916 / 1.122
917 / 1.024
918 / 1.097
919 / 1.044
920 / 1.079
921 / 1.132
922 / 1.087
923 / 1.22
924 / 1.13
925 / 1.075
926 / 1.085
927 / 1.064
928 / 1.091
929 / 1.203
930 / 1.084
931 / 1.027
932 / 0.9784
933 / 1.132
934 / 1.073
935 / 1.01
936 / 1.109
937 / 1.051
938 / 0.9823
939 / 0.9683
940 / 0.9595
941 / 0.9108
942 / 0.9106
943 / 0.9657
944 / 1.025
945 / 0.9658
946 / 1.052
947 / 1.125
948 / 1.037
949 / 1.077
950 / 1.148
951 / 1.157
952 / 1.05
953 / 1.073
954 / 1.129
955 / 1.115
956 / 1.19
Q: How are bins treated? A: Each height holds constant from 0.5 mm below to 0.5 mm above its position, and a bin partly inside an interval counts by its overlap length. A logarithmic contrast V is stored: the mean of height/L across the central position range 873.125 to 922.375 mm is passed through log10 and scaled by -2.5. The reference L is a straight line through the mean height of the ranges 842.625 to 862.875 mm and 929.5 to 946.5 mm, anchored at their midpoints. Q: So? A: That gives 0.217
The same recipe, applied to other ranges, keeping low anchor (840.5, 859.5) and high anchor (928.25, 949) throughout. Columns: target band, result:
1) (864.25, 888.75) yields 0.323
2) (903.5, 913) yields 0.046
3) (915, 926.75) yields -0.046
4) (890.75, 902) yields 0.274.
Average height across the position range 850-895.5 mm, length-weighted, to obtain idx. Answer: 0.926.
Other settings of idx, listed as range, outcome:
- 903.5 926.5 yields 1.07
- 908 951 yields 1.07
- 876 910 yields 0.81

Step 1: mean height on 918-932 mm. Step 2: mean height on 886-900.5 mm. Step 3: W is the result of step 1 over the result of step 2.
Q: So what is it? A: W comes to 1.4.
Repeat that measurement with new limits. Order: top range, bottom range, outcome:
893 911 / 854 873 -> 0.83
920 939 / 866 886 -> 1.32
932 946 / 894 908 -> 1.14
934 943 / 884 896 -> 1.30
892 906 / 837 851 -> 0.73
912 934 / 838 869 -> 0.95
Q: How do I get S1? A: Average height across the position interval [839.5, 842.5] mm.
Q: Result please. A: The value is 1.13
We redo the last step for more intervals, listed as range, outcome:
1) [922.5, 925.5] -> 1.14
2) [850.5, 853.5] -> 1.17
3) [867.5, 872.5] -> 1.01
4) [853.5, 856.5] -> 1.13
